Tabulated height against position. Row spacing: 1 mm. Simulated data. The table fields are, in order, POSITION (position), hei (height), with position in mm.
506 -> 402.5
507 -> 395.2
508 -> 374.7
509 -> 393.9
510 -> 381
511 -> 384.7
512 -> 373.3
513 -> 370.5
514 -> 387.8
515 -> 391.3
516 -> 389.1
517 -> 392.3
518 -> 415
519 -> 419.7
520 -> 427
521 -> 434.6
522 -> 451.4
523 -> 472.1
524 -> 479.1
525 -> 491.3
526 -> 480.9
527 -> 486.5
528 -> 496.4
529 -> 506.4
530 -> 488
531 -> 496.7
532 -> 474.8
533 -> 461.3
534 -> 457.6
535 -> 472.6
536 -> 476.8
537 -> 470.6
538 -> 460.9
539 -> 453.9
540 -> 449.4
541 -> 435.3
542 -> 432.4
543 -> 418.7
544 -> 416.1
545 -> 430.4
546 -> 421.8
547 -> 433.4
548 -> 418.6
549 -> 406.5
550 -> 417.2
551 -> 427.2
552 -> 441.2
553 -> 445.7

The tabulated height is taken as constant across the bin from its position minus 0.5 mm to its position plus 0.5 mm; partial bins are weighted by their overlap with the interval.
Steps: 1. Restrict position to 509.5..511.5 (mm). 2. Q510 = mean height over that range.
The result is 383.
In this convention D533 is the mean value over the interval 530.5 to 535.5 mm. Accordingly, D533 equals 473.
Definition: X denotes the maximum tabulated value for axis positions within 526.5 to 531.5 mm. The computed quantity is 506.4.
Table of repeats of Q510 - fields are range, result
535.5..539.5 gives 466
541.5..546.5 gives 424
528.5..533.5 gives 485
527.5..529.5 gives 501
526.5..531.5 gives 495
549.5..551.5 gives 422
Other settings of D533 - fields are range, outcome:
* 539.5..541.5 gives 442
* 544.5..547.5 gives 429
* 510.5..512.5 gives 379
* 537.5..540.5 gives 455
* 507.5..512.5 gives 382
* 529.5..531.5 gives 492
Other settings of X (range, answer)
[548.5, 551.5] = 427.2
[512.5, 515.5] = 391.3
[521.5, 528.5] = 496.4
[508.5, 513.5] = 393.9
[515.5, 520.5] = 427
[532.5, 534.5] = 461.3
